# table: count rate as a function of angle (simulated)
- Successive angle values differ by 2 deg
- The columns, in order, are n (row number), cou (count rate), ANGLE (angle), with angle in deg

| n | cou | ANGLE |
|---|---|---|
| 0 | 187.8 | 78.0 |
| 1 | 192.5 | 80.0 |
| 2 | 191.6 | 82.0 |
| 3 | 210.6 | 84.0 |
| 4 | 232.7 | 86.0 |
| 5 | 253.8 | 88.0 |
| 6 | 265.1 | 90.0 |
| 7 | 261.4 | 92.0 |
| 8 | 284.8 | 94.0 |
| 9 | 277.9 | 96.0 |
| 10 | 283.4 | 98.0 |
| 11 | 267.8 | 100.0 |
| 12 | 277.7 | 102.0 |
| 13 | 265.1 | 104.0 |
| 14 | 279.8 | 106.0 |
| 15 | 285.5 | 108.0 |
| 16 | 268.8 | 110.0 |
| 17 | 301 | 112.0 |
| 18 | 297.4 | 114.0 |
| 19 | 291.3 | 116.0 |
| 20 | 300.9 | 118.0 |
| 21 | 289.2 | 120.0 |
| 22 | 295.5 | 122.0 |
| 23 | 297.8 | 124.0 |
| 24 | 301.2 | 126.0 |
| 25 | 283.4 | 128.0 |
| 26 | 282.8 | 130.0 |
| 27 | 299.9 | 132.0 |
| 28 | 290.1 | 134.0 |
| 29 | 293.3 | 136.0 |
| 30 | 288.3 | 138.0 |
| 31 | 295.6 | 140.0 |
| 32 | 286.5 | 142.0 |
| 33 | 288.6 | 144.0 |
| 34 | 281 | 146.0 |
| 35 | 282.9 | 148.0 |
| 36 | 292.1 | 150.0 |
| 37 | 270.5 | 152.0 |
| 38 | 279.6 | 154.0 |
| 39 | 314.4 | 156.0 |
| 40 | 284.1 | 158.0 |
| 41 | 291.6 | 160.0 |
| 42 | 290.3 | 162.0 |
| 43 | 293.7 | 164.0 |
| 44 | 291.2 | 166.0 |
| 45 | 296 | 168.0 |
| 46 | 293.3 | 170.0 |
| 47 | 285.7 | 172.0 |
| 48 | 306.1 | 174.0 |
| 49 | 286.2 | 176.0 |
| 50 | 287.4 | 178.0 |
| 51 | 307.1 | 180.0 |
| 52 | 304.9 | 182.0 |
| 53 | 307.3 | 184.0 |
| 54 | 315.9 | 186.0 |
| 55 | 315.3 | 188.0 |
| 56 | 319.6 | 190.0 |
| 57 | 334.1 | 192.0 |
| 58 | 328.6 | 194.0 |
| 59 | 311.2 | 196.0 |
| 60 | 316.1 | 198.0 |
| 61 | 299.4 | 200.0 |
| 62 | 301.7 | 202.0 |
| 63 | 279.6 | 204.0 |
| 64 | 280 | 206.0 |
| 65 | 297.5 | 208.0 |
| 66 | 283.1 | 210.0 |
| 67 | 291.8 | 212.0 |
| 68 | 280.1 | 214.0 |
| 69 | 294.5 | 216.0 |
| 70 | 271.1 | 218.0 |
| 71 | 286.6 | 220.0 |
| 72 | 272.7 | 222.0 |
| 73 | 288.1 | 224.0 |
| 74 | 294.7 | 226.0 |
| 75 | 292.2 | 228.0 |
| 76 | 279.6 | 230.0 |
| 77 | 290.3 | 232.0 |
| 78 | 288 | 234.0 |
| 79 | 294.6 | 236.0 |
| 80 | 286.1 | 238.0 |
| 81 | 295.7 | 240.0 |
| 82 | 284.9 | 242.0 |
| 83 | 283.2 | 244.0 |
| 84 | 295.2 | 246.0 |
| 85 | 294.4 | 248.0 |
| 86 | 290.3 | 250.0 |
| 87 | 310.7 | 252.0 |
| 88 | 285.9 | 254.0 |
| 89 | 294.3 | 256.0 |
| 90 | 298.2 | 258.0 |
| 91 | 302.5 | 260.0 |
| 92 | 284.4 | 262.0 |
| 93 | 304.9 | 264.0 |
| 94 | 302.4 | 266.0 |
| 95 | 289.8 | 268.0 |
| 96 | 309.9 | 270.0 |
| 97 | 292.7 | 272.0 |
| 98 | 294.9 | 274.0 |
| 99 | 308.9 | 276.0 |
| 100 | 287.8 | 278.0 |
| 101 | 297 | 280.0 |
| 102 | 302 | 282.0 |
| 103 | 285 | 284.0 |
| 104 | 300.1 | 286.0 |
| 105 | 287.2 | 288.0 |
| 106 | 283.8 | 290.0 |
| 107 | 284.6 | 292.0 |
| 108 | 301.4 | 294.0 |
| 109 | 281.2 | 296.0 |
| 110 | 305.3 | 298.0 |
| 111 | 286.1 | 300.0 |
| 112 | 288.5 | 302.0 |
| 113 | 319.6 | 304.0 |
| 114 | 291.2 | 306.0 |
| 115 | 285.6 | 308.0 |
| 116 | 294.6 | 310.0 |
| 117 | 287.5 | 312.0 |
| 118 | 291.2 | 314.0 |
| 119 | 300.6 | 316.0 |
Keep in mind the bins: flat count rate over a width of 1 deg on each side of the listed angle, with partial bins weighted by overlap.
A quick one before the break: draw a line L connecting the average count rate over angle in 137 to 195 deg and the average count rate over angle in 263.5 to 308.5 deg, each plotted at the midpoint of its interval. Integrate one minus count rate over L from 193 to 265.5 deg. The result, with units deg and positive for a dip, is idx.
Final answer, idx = 0.86 deg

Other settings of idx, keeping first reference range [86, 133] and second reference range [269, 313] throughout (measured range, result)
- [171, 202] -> -2.3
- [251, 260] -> -0.2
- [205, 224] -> 0.3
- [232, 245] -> 0.1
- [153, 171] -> -0.4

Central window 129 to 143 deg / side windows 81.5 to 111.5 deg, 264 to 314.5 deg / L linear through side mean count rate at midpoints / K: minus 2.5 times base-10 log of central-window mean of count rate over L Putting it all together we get -0.09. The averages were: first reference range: 262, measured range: 291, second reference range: 295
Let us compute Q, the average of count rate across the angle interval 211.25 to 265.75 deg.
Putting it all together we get 290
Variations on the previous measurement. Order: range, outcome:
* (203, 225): 284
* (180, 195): 317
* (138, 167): 289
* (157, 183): 294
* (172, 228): 298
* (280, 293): 291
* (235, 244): 290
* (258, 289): 297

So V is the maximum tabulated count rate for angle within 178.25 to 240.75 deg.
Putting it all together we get 334.1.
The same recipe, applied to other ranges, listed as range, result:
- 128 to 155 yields 299.9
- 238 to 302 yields 310.7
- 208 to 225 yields 297.5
